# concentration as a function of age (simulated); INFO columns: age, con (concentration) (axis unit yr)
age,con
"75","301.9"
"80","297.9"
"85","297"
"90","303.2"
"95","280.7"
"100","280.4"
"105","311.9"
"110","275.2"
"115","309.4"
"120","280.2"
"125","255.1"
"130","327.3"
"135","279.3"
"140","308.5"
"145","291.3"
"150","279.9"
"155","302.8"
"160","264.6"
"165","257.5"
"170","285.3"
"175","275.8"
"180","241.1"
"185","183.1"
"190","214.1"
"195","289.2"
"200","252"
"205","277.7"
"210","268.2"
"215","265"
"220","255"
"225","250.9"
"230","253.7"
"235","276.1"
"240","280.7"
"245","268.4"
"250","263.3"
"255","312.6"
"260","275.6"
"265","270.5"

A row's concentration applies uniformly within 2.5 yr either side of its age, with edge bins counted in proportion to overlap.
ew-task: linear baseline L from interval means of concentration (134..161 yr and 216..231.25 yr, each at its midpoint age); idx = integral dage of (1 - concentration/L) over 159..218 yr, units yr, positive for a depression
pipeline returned 3.1 yr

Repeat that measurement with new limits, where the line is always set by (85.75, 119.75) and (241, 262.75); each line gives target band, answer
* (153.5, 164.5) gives 0.4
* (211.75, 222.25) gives 0.8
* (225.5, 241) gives 0.8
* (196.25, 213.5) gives 1.0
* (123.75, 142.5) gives -0.3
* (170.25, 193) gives 4.0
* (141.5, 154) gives 0.0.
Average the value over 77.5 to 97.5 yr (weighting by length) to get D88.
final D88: 295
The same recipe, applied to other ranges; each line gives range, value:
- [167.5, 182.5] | 267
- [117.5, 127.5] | 268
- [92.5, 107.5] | 291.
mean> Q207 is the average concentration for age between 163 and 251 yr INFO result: 259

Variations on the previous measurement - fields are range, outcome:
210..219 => 264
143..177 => 279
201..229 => 262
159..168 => 262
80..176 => 288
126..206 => 270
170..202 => 246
